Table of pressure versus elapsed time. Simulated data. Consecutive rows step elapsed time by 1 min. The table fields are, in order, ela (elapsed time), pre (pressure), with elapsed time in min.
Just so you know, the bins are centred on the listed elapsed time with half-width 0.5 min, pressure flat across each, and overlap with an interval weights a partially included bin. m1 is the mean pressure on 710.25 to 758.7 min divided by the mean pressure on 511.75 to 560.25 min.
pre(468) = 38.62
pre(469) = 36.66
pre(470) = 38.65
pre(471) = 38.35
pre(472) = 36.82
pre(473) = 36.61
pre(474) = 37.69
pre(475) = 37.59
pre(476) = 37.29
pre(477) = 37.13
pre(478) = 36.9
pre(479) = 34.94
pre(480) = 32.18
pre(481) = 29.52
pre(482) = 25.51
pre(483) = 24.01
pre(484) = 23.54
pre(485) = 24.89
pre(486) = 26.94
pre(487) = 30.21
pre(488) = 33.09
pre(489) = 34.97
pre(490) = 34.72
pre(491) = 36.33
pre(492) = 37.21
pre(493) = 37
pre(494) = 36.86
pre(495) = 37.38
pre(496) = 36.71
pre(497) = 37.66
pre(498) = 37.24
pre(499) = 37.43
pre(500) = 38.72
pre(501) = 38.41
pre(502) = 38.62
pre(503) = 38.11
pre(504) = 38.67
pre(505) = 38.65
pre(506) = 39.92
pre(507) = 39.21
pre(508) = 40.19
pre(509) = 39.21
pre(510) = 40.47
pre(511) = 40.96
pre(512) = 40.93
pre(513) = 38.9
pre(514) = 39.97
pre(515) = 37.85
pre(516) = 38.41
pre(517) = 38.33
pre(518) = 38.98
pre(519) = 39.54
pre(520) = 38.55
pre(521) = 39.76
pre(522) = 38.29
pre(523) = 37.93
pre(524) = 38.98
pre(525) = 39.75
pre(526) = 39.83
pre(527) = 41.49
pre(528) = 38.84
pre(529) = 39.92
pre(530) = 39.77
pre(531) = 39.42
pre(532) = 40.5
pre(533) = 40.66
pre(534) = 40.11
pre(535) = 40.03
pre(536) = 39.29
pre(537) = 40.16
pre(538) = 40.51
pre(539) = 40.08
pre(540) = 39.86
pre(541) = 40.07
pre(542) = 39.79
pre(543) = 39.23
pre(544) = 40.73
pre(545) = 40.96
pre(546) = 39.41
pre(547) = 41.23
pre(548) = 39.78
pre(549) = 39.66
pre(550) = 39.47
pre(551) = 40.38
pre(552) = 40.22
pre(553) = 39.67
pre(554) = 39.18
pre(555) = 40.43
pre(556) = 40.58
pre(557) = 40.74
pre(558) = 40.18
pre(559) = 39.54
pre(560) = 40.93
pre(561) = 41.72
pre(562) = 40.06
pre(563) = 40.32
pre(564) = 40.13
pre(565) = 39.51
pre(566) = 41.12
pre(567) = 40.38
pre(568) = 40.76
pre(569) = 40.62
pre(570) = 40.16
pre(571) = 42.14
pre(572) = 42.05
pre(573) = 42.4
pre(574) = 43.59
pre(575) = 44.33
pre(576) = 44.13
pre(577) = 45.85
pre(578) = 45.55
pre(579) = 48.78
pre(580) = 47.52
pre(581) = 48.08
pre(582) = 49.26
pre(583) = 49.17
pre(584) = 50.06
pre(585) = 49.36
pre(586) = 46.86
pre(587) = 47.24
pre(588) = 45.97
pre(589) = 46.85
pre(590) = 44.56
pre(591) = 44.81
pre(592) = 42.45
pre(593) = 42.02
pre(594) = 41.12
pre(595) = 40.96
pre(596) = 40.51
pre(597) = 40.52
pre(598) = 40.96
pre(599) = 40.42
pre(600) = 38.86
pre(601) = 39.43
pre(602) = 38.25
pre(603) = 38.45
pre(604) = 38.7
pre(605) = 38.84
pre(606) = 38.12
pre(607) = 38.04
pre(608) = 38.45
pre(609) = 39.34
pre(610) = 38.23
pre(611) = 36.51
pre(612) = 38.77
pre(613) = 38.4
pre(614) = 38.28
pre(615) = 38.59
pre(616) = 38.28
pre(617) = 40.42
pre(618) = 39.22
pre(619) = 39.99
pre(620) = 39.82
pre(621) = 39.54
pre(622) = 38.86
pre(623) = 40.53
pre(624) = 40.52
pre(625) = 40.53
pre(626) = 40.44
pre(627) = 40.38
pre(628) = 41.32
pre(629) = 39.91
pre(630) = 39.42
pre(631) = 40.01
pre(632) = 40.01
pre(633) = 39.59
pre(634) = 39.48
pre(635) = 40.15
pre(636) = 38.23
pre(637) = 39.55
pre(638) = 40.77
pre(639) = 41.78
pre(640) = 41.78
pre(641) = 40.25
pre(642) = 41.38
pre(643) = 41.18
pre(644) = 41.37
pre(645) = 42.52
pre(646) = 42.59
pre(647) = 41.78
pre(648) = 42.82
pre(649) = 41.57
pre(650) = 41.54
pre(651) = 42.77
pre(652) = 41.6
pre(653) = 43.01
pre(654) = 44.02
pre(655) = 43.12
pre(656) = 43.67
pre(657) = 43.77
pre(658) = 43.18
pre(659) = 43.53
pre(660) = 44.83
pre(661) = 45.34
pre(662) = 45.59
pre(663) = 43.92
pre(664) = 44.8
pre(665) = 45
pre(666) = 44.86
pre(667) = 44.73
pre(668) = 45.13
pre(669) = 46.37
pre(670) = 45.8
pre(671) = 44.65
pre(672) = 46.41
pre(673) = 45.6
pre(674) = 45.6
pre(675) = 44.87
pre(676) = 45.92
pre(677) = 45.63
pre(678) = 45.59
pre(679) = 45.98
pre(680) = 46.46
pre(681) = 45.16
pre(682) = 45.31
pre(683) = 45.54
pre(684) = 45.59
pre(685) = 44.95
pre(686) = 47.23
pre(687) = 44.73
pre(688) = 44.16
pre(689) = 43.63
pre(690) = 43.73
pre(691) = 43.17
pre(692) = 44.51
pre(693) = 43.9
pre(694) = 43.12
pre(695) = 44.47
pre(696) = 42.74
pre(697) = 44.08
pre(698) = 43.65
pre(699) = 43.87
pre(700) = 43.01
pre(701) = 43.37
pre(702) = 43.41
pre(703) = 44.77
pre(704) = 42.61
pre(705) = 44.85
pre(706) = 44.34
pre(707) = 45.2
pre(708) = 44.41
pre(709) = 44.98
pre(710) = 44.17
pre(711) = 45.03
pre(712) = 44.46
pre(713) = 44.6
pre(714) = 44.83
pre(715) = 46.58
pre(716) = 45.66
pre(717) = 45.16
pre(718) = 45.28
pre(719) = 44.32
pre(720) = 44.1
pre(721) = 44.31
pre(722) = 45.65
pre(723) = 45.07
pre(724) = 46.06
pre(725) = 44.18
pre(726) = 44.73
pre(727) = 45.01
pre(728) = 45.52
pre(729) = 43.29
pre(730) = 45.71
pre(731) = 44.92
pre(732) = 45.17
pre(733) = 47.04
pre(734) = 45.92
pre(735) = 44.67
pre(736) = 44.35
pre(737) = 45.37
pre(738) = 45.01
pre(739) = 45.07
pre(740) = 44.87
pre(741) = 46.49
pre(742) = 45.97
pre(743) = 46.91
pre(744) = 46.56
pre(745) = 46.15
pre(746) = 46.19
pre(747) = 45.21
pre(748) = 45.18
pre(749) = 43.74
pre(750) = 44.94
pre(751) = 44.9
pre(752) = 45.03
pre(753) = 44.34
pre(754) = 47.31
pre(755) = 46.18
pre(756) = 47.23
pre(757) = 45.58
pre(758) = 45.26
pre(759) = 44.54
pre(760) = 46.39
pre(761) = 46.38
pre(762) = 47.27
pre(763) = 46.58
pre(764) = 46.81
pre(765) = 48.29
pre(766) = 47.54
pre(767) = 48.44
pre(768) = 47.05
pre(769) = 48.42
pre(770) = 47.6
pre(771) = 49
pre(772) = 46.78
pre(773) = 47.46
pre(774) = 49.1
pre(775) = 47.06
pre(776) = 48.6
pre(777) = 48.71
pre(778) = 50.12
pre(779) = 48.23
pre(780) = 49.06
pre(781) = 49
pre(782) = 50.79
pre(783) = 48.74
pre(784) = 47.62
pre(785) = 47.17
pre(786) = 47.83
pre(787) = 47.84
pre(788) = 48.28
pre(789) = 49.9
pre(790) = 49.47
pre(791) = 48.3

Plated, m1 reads 1.1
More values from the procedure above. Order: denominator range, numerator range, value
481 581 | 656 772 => 1.16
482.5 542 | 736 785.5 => 1.24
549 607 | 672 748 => 1.06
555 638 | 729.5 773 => 1.11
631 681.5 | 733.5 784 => 1.08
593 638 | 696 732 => 1.13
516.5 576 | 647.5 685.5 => 1.11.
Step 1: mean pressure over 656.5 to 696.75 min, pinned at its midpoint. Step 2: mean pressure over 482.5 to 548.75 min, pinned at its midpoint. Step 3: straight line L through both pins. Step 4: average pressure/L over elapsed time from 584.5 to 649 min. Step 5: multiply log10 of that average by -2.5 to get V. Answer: 0.04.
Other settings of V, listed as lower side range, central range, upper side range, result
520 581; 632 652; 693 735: 0.05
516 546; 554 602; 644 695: -0.04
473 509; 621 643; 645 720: 0.05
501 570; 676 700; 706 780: -0.01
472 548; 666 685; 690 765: -0.06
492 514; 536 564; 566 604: 0.03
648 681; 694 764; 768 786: 0.04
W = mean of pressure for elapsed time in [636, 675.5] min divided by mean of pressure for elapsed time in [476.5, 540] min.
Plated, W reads 1.2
